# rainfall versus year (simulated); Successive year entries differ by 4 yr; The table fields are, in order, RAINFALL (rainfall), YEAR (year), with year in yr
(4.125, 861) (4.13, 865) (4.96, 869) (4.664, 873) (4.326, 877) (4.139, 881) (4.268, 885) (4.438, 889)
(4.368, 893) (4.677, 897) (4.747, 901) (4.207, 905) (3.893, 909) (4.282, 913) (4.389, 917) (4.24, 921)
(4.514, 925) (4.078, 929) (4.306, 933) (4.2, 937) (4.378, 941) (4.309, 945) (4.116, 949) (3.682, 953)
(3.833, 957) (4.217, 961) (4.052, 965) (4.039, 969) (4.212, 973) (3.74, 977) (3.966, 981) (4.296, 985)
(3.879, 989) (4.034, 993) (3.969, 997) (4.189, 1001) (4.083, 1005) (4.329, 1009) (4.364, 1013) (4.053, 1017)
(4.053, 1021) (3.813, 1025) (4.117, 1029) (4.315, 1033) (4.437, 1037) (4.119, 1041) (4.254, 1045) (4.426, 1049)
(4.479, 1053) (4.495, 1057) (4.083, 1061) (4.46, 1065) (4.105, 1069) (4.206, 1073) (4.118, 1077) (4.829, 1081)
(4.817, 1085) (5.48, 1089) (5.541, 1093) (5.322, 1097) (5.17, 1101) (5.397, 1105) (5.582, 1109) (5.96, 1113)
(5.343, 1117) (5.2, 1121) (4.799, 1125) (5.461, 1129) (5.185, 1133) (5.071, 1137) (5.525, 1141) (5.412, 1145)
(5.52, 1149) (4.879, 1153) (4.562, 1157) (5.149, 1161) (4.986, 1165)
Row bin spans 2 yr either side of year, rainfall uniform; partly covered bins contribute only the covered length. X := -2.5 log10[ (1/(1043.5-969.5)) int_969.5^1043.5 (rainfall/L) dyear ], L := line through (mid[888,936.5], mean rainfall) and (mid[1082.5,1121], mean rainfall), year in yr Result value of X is 0.18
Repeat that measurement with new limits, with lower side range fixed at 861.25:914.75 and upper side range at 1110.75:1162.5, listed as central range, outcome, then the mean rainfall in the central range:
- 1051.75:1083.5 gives 0.15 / 4.35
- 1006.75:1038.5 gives 0.16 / 4.18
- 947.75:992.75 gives 0.17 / 4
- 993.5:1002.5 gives 0.17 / 4.07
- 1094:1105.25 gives -0.04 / 5.3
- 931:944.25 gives 0.06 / 4.3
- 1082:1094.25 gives -0.03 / 5.23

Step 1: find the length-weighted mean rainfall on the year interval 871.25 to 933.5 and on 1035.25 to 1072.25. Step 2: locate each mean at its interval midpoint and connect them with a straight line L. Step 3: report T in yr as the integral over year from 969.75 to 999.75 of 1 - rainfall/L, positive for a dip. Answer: 2.1 yr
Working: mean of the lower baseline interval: 4.35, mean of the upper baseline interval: 4.31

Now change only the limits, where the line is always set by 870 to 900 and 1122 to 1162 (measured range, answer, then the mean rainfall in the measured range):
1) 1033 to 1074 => 5.02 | 4.31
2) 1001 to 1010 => 1.11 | 4.19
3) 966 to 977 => 1.49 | 4.05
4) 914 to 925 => 0.46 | 4.35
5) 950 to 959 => 1.63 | 3.8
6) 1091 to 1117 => -2.22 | 5.48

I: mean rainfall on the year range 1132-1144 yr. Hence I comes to 5.28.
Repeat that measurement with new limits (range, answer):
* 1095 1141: 5.33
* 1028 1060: 4.33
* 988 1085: 4.23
